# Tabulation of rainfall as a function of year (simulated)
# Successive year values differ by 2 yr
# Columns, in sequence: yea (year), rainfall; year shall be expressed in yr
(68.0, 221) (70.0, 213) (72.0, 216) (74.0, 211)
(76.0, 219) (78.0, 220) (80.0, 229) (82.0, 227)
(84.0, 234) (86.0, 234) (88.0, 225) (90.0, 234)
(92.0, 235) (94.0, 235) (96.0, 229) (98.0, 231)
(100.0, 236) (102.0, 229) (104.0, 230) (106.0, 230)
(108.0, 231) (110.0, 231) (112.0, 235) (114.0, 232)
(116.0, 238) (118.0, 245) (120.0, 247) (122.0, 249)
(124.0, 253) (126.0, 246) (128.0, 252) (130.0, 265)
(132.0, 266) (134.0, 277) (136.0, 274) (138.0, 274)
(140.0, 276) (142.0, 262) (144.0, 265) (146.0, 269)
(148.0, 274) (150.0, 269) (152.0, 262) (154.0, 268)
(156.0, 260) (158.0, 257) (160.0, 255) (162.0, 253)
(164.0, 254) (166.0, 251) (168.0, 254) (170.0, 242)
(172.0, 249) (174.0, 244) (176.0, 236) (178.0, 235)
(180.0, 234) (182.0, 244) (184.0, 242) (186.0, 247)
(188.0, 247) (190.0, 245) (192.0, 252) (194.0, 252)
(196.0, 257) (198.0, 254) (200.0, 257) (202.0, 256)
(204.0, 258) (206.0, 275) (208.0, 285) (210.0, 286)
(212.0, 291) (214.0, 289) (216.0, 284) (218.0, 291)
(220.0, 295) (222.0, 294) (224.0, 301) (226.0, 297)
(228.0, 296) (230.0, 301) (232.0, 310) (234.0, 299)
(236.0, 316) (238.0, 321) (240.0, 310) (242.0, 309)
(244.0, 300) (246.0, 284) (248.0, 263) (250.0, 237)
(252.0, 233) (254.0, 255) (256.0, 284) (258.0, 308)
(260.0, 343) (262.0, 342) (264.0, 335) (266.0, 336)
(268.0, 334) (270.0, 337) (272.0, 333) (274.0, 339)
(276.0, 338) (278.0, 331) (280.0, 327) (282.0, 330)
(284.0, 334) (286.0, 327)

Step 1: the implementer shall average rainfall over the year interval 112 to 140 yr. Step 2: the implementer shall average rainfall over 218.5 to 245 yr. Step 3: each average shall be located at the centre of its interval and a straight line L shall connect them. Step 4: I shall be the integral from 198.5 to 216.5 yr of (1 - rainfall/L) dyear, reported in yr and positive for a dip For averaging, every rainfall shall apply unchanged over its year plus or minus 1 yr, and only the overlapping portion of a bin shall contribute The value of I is 1.1 yr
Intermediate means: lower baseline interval 255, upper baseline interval 304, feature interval 275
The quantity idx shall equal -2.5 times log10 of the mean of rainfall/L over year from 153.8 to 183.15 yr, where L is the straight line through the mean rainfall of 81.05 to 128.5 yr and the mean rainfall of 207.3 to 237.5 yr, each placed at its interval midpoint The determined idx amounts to 0.08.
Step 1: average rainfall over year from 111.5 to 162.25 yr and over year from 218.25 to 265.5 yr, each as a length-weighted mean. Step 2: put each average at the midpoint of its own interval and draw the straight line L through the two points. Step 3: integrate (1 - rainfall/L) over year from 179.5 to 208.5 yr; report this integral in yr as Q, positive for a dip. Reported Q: 2.7 yr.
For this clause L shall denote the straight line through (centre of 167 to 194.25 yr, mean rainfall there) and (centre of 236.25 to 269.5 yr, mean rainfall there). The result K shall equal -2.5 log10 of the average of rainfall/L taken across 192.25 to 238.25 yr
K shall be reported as -0.05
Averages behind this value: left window 244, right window 301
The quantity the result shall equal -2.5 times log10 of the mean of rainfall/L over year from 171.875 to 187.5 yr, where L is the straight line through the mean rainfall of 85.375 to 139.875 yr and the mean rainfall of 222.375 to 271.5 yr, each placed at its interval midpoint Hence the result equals 0.13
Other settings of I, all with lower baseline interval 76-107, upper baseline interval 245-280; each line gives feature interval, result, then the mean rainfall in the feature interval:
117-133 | -0.5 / 253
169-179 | 1.0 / 241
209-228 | -0.3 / 292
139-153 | -0.7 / 268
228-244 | -0.6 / 308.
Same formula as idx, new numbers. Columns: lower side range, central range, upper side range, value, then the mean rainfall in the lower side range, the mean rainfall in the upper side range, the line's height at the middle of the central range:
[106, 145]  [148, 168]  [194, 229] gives 0.02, 253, 280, 263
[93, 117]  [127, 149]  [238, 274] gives -0.09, 232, 304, 248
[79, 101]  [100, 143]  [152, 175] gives -0.04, 232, 254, 241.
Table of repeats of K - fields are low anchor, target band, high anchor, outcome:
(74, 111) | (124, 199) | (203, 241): 0.03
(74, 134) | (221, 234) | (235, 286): -0.01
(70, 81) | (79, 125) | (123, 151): 0.02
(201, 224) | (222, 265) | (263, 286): 0.04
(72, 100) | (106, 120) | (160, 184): -0.01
